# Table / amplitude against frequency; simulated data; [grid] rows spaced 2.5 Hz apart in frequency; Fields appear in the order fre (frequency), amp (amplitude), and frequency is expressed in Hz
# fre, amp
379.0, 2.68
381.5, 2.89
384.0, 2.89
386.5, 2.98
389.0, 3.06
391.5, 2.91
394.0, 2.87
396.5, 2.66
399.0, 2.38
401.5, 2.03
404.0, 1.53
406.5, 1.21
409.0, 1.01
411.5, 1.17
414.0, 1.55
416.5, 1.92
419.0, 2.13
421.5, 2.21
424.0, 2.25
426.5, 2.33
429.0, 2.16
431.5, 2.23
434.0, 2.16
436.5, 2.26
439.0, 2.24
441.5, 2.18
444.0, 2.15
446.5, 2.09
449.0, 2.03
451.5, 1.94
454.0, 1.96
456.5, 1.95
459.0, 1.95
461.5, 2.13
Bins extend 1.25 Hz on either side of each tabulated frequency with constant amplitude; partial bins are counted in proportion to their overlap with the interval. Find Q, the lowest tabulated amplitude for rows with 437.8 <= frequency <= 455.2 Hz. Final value 1.94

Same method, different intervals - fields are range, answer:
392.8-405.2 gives 1.53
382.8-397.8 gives 2.66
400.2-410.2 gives 1.01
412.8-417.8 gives 1.55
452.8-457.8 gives 1.95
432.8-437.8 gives 2.16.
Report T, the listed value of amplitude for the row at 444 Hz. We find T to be 2.15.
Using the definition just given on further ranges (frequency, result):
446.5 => 2.09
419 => 2.13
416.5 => 1.92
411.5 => 1.17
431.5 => 2.23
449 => 2.03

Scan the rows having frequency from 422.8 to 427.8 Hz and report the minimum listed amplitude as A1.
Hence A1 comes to 2.25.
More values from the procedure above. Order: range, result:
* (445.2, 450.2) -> 2.03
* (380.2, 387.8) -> 2.89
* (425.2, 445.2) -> 2.15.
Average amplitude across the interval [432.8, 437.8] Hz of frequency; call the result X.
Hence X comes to 2.21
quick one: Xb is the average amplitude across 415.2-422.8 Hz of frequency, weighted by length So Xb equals 2.08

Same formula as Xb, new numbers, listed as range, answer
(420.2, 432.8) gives 2.24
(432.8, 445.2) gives 2.2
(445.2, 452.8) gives 2.02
